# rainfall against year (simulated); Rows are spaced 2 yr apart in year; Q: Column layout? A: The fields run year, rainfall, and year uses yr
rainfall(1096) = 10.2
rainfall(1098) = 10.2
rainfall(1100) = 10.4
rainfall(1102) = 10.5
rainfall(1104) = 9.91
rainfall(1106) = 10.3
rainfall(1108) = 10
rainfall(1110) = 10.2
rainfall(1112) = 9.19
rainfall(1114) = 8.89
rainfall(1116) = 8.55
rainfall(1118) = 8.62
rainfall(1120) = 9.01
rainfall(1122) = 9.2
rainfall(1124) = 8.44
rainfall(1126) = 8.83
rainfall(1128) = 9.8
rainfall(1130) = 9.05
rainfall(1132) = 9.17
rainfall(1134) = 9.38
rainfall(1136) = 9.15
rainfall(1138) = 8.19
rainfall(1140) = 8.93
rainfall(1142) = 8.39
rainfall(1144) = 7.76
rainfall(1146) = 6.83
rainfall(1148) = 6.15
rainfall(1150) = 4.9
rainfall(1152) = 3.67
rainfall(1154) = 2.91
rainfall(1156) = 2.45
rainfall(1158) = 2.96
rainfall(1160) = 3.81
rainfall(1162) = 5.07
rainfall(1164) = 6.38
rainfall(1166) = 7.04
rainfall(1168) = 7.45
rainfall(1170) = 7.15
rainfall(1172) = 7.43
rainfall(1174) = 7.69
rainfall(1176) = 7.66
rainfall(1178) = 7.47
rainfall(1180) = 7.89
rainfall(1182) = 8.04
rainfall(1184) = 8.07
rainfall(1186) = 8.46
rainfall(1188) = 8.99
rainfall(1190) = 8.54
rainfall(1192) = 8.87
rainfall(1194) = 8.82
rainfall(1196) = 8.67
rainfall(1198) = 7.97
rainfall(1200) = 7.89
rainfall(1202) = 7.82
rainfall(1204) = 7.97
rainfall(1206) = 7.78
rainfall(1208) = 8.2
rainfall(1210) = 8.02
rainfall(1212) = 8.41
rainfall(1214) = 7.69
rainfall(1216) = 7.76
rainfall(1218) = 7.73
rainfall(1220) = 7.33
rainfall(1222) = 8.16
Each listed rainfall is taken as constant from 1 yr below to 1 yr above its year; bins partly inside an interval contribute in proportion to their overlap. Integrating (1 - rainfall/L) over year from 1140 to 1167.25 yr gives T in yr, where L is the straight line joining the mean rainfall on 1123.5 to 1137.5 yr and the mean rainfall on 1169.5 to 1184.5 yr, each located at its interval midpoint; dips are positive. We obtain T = 9.75 yr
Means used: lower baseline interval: 9.11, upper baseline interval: 7.68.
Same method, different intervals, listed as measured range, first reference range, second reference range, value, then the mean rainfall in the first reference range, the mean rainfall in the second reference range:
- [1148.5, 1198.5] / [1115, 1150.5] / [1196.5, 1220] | 8.6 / 8.4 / 7.92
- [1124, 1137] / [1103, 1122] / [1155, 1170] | -2.2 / 9.4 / 5.16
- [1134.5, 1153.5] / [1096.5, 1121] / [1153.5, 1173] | -0.3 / 9.66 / 5.33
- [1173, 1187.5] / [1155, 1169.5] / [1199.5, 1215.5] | -3.9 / 5.1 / 7.97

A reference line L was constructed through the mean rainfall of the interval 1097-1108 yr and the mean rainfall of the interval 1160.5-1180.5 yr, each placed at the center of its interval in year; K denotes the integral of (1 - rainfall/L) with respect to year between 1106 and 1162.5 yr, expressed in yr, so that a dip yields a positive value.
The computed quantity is 8.5 yr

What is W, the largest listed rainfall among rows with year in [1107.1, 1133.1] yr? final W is 10.2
